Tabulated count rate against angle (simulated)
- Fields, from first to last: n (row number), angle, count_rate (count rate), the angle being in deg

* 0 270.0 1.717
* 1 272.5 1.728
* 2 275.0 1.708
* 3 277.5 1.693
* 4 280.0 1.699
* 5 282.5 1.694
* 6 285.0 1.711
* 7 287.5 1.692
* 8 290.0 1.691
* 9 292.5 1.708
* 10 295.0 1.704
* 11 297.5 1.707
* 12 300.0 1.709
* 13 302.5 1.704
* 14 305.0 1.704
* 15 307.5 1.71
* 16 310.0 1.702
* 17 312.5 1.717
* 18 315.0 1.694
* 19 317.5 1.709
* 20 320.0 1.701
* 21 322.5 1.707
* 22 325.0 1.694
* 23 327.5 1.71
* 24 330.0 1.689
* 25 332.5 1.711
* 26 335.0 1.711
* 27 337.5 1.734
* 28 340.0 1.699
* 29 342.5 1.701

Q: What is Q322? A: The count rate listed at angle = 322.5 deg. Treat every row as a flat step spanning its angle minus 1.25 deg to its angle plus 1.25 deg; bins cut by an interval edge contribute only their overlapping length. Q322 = 1.707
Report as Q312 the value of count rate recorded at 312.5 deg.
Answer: 1.717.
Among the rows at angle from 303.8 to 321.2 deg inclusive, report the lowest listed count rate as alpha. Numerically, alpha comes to 1.694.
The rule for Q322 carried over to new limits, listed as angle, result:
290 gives 1.691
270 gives 1.717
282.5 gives 1.694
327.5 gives 1.71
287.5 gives 1.692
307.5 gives 1.71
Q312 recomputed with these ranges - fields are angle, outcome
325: 1.694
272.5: 1.728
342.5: 1.701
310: 1.702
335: 1.711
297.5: 1.707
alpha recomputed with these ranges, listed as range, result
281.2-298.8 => 1.691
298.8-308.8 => 1.704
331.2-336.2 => 1.711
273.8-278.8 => 1.693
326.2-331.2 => 1.689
